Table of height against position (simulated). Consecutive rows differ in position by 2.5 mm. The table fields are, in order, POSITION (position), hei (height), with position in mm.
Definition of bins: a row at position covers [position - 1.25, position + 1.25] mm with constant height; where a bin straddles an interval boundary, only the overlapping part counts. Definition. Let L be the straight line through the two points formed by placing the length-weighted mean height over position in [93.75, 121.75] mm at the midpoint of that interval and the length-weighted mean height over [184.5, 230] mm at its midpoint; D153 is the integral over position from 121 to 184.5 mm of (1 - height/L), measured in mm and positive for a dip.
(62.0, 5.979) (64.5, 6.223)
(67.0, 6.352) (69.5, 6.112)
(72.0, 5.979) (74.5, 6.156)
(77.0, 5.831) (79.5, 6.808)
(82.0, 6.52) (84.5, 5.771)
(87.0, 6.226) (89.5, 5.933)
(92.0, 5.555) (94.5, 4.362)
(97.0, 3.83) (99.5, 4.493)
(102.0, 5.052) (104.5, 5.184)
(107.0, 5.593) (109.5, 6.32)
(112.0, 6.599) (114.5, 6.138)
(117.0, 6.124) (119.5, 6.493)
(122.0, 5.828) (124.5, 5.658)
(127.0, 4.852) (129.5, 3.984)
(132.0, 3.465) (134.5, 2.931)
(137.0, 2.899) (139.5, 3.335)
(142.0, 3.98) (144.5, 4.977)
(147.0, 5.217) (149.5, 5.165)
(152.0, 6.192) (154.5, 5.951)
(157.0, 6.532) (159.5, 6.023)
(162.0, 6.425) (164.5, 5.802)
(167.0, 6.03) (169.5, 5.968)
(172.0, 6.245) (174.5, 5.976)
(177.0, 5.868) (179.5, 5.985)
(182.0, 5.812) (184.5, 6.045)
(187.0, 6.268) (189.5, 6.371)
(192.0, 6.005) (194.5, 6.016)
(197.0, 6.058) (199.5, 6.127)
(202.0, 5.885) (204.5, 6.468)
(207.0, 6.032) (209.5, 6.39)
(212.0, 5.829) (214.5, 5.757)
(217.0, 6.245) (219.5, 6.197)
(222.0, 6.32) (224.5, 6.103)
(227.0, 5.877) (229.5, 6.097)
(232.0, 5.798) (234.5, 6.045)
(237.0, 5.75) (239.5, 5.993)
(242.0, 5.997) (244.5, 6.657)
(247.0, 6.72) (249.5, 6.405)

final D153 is 5.9 mm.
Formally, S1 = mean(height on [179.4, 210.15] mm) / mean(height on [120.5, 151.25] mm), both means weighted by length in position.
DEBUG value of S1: 1.39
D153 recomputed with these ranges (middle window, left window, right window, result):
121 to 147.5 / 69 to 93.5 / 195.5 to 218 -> 8.00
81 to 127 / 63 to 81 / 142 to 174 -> 3.30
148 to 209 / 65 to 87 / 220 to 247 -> 0.78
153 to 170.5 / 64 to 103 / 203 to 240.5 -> -0.61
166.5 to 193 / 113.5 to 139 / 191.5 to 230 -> -2.11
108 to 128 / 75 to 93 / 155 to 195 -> 0.28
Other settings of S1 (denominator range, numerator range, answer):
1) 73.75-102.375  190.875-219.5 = 1.10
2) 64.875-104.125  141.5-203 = 1.04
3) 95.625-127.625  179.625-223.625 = 1.10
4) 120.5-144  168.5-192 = 1.46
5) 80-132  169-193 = 1.10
